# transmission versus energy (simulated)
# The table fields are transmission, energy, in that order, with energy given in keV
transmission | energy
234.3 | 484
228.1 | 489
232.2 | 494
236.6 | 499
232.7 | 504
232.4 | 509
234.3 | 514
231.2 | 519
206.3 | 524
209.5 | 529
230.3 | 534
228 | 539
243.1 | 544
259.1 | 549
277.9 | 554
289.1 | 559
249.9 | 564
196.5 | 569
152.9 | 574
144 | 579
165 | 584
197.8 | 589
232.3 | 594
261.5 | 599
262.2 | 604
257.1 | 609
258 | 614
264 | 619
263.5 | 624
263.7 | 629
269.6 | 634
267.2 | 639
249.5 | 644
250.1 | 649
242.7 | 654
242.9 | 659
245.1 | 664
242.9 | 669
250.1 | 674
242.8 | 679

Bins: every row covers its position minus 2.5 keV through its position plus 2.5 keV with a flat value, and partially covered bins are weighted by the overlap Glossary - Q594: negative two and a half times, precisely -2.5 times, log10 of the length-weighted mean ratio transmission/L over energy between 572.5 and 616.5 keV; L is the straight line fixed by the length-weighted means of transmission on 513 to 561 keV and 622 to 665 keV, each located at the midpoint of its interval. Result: 0.15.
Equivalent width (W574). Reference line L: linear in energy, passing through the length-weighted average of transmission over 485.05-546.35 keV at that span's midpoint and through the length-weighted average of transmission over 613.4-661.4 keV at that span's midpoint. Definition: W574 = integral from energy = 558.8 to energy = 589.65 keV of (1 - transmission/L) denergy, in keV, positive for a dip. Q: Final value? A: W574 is 6.3 keV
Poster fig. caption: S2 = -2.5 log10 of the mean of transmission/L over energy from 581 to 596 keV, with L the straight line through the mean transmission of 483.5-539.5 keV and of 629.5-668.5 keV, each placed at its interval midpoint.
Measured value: 0.231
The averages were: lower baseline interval 228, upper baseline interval 253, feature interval 195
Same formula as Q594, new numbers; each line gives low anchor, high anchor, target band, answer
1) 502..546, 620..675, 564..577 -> 0.25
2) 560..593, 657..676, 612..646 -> -0.18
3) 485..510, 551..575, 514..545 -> 0.05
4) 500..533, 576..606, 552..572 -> -0.16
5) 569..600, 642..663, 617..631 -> -0.19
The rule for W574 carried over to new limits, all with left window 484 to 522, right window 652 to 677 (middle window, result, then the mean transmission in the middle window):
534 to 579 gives 0.9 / 232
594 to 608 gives -0.9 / 256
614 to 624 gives -0.9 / 262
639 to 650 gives -0.5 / 254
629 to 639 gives -1.0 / 268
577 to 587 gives 3.4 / 157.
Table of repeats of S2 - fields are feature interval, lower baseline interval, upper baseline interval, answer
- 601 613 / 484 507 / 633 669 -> -0.06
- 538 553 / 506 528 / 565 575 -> -0.21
